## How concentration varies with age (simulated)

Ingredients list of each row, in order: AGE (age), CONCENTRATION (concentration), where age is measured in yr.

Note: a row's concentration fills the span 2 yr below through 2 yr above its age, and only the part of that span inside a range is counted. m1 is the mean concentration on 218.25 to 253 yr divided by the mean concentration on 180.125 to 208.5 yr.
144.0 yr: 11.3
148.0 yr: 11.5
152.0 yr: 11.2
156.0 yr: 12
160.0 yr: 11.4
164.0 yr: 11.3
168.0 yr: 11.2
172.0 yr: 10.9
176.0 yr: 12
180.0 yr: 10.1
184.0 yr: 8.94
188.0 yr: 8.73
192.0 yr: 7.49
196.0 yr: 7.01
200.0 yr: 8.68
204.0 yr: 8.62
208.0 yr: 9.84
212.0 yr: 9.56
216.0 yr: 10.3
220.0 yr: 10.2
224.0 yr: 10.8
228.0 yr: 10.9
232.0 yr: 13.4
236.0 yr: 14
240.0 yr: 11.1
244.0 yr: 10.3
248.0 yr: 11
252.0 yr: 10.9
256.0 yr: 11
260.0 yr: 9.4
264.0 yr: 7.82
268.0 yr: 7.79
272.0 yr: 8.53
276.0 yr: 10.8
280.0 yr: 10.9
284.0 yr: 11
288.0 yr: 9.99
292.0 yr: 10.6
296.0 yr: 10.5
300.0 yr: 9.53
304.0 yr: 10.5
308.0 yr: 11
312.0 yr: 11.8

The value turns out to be 1.34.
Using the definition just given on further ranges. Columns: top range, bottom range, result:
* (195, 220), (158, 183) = 0.83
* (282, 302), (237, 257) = 0.94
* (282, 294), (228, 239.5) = 0.82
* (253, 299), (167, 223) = 1.03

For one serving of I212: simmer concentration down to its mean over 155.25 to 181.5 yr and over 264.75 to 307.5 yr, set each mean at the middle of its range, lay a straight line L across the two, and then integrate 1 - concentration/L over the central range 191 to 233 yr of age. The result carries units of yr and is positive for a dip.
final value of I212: 4.3 yr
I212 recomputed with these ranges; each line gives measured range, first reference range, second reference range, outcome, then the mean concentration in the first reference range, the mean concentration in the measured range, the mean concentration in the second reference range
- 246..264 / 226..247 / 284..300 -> 1.8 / 11.9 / 10.3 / 10.3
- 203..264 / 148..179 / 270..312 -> 0.9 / 11.4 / 10.7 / 10.4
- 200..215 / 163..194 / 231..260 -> 1.9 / 10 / 9.32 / 11.5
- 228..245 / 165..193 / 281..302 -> -3.3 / 10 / 12.2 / 10.4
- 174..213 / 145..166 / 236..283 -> 6.8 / 11.5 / 9.09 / 10.2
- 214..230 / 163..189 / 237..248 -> 0.5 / 10.5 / 10.6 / 11.1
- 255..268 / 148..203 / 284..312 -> 1.7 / 10.1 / 9.04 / 10.5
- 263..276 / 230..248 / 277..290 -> 3.0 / 12.1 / 8.49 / 10.6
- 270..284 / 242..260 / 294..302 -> 0.1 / 10.6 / 10.2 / 10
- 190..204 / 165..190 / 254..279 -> 3.1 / 10.4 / 7.85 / 9.29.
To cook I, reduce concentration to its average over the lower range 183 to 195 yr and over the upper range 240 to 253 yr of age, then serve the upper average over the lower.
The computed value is 1.3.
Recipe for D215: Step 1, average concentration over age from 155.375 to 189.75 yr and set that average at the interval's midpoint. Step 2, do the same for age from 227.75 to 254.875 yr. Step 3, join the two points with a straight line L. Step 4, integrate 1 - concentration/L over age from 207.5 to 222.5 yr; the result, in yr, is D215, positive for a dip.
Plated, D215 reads 1.7 yr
